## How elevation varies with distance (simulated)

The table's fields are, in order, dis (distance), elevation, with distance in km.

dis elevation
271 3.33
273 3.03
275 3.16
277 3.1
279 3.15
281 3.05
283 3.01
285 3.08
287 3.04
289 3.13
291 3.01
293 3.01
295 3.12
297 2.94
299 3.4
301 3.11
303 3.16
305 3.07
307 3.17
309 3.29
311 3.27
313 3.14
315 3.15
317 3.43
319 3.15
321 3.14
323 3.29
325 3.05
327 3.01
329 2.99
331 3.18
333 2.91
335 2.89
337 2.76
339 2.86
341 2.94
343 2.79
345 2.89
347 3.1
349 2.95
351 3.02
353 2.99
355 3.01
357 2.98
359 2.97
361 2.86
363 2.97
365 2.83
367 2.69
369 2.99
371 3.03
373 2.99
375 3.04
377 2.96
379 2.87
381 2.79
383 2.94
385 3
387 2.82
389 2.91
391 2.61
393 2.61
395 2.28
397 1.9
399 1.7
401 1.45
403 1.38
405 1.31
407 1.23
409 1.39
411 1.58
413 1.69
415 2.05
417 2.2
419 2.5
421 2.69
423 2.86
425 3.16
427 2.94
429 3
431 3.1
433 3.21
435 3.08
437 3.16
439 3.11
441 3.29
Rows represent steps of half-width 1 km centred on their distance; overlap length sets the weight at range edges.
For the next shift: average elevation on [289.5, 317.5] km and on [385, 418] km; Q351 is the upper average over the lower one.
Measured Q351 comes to 0.6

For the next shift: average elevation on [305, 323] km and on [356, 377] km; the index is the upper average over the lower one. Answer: 0.91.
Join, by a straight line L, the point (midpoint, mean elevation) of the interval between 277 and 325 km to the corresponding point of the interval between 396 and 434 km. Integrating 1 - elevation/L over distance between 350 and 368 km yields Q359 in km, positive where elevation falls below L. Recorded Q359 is -1.86 km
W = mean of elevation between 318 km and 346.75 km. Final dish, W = 2.99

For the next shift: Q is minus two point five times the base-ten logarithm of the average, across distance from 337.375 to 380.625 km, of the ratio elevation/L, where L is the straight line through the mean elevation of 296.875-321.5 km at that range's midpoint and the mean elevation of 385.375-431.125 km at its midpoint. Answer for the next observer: -0.09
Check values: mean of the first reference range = 3.2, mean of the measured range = 2.93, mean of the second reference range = 2.23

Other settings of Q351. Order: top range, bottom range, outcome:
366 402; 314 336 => 0.85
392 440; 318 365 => 0.78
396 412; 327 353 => 0.51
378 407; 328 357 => 0.78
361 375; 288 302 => 0.94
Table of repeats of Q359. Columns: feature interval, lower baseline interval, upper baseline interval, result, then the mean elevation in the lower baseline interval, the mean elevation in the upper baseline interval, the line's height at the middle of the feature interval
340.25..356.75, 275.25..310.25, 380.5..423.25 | -2.1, 3.11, 2.16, 2.62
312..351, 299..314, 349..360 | 0.7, 3.19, 2.99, 3.08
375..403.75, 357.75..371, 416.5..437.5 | 4.2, 2.9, 2.91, 2.9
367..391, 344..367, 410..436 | -0.7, 2.95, 2.62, 2.83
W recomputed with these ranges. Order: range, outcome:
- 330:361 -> 2.95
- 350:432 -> 2.54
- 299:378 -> 3.03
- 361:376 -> 2.93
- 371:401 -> 2.64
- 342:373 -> 2.94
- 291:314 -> 3.15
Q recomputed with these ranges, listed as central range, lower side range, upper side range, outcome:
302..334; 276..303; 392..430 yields -0.11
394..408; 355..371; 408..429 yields 0.49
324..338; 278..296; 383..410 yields -0.12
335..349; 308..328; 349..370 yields 0.05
